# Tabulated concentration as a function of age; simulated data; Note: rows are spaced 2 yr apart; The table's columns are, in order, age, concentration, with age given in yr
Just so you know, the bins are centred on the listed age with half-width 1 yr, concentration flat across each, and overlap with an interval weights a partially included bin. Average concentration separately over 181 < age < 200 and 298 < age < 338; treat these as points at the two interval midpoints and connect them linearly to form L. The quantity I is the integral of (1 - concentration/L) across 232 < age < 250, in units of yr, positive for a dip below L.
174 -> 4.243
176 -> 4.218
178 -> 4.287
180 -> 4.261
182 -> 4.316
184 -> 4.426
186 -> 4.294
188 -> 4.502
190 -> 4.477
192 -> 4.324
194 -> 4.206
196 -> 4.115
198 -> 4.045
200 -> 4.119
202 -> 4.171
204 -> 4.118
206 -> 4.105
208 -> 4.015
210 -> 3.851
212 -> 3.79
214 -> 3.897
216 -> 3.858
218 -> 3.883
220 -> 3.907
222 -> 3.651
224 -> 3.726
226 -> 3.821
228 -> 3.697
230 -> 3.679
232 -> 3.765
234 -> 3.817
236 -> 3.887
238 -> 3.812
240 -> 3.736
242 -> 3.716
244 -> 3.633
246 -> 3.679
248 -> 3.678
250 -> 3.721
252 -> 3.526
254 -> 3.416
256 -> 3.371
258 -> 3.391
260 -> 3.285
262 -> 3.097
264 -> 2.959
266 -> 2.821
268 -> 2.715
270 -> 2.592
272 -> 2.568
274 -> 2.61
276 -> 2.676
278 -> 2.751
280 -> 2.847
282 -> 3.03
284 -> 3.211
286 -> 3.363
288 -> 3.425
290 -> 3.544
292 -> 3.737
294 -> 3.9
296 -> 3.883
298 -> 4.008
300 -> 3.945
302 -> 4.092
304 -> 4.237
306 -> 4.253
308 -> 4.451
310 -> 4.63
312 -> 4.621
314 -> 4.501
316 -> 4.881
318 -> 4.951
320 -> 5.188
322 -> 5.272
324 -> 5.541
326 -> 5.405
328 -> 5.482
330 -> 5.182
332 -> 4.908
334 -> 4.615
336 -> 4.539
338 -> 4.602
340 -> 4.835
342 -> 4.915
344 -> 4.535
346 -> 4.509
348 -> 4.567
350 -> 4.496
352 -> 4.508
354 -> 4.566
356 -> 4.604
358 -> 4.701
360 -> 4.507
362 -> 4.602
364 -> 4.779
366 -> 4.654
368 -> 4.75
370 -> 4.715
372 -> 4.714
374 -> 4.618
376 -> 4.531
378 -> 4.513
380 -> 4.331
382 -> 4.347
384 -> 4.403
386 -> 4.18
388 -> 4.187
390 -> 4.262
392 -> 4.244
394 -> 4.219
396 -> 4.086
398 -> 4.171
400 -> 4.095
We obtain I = 2.9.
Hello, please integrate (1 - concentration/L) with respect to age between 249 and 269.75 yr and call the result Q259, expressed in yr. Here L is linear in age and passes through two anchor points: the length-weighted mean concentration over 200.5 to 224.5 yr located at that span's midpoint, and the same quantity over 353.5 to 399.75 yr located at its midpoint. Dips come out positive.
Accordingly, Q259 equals 4.4 yr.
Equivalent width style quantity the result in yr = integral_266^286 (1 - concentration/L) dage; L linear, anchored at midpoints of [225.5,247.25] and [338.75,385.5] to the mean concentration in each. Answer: 6.01 yr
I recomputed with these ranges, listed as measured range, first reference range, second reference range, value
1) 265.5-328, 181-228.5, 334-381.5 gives 7.25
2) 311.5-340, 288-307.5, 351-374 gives -4.95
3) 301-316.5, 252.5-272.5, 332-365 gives -2.17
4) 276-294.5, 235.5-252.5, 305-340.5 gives 4.57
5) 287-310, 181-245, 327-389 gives 2.01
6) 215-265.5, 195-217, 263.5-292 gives -1.60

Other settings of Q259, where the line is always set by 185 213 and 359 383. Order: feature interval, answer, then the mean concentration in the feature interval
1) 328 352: -1.15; 4.72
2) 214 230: 1.59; 3.79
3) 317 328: -2.03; 5.29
